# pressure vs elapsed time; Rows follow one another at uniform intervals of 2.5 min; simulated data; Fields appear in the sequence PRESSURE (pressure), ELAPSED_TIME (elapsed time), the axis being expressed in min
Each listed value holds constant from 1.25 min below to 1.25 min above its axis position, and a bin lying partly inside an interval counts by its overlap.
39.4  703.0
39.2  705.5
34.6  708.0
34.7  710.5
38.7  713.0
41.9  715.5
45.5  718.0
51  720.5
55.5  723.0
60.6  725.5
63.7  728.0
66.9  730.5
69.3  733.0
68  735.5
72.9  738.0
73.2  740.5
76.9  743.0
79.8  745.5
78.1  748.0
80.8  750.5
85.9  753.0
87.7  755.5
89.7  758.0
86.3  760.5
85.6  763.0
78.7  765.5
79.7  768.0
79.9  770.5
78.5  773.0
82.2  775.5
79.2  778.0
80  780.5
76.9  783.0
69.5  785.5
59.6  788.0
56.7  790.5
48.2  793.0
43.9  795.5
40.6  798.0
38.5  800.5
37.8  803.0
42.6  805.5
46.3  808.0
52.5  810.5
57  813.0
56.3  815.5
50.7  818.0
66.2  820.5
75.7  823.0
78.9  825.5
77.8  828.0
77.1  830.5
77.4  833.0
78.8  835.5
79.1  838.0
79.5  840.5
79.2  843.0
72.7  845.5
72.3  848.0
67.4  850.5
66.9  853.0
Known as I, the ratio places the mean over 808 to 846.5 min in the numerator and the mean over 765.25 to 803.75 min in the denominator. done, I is 1.1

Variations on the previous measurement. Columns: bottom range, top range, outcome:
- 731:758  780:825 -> 0.72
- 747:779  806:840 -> 0.81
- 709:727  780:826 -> 1.19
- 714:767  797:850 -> 0.90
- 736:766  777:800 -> 0.75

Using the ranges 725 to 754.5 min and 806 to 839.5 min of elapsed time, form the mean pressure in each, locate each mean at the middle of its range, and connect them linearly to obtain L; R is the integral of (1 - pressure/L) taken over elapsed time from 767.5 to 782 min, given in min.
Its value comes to -1.9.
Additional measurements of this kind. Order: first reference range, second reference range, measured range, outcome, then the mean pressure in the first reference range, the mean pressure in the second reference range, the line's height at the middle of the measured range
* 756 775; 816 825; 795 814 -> 6.81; 82.8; 64.8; 70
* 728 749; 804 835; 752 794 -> -4.93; 72.5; 63.4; 68.6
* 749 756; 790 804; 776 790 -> -3.96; 84.2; 43.7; 56.5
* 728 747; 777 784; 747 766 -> -2.39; 71.9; 78.7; 74.9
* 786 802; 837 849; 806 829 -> 0.37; 48.8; 76.6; 62.1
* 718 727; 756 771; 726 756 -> -3.05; 54.5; 83.7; 67.7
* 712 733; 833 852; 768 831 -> 4.88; 54.1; 75.6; 67.9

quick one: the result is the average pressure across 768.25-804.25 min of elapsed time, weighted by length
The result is 62.7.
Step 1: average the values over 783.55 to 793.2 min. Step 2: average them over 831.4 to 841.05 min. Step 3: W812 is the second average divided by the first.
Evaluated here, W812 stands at 1.29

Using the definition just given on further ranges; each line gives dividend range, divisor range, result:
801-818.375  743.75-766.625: 0.58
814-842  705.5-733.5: 1.45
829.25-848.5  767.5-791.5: 1.04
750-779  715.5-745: 1.31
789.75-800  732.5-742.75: 0.65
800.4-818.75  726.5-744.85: 0.69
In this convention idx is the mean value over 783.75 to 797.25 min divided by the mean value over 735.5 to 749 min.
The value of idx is 0.74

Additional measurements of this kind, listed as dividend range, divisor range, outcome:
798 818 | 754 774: 0.56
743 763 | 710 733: 1.60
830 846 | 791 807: 1.83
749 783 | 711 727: 1.70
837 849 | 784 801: 1.47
